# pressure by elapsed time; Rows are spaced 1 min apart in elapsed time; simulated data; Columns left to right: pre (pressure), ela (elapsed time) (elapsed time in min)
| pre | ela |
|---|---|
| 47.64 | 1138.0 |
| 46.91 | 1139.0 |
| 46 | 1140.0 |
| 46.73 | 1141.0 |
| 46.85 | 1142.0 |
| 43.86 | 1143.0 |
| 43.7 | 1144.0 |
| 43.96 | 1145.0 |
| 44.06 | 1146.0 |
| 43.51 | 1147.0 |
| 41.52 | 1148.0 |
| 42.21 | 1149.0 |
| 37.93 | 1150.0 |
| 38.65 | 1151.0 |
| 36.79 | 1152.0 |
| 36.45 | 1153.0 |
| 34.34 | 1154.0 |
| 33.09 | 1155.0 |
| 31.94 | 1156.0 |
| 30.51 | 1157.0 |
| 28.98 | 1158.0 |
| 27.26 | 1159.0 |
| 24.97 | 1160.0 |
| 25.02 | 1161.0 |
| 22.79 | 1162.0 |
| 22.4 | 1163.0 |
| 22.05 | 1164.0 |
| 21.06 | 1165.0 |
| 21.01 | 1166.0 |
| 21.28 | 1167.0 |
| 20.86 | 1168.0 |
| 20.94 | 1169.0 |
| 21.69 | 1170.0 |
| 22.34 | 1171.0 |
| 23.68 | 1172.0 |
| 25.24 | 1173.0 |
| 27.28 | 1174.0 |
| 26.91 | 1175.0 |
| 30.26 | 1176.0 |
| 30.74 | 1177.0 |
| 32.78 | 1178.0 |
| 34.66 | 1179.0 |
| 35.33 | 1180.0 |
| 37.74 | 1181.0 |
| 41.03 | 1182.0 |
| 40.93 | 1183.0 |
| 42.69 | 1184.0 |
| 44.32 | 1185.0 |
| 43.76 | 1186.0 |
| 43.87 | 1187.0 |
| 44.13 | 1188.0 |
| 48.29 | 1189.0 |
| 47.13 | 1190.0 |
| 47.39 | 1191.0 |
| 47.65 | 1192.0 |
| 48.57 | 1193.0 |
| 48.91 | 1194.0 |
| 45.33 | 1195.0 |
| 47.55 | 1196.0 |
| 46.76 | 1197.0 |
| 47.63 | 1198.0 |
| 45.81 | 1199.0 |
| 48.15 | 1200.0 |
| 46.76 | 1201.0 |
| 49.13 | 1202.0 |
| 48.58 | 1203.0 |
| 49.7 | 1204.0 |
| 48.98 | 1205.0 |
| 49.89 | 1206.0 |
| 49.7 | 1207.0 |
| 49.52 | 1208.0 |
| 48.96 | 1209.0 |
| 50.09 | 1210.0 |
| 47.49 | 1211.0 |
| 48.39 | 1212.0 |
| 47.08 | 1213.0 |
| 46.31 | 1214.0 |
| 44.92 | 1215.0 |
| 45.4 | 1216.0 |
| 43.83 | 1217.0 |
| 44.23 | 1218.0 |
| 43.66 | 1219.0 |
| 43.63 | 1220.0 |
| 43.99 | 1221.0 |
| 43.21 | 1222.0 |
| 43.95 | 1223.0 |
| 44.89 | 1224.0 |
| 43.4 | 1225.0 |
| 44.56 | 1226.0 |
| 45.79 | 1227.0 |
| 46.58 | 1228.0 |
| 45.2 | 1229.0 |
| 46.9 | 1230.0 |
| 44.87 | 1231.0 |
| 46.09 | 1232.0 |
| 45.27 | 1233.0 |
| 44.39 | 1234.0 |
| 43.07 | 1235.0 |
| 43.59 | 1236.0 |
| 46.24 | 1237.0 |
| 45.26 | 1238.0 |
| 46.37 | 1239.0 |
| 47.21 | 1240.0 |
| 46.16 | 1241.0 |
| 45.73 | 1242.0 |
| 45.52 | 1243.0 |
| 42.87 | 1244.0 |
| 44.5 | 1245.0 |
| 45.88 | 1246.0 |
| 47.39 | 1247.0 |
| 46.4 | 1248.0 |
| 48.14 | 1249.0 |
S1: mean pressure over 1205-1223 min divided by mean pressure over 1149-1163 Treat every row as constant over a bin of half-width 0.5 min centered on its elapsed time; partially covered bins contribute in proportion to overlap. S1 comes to 1.48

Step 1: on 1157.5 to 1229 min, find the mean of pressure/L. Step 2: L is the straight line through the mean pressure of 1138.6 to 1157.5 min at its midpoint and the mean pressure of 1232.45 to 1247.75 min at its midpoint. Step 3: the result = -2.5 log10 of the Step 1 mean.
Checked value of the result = 0.094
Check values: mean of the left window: 40.4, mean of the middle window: 39.5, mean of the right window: 45.3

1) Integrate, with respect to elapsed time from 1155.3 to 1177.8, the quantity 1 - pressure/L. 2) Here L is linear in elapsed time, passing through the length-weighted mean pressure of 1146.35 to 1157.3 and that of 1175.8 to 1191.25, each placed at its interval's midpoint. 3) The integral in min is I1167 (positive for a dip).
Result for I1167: 7.9 min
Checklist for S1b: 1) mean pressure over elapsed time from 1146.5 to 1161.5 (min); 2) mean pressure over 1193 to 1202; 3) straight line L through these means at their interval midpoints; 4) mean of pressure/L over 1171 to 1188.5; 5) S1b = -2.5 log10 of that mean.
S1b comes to 0.197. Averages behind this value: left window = 34.2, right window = 47.3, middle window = 35.2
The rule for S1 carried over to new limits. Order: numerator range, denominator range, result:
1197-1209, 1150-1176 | 1.80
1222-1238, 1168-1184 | 1.49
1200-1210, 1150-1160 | 1.49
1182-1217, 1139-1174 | 1.45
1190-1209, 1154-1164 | 1.75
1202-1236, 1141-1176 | 1.48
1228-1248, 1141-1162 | 1.24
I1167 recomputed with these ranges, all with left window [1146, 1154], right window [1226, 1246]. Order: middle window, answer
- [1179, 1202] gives -1.4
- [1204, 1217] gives -1.3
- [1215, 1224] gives 0.0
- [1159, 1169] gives 4.4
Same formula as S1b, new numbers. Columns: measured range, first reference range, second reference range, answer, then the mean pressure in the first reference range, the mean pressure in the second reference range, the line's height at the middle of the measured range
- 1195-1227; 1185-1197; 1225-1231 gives -0.01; 46.5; 45.5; 46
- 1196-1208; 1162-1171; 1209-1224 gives -0.25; 21.5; 45.5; 38.6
